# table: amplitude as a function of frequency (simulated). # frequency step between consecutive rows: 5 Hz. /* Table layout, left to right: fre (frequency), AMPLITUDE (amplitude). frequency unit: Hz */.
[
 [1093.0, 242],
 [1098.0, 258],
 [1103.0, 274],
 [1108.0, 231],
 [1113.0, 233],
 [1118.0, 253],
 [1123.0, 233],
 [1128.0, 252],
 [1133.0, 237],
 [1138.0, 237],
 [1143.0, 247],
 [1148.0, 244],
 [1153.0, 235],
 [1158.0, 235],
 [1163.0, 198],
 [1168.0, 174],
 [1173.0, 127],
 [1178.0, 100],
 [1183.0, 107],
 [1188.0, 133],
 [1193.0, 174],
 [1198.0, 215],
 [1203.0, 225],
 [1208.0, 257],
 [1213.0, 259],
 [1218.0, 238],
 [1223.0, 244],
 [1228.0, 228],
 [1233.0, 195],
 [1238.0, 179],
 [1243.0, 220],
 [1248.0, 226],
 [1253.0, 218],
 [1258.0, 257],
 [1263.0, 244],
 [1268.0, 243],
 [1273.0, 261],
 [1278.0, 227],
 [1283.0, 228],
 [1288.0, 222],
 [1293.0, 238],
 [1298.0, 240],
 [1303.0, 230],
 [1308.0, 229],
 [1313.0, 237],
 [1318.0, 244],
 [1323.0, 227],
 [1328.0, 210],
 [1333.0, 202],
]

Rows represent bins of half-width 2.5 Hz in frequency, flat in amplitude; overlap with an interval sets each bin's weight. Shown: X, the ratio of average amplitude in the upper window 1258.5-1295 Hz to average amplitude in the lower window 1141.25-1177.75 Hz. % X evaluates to 1.19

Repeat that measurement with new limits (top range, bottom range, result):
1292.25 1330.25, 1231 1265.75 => 1.05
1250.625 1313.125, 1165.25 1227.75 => 1.25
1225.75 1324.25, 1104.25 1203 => 1.12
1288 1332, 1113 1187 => 1.12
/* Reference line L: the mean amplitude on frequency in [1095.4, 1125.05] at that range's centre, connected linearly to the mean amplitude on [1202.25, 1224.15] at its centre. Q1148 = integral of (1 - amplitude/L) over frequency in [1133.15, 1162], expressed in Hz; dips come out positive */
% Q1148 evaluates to 1.1 Hz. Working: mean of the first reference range 247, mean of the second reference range 246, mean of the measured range 237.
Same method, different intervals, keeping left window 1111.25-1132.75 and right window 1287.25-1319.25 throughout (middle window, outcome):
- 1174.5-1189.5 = 7.9 Hz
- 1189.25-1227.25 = 1.9 Hz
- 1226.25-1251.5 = 3.0 Hz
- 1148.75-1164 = 0.9 Hz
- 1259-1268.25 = -0.4 Hz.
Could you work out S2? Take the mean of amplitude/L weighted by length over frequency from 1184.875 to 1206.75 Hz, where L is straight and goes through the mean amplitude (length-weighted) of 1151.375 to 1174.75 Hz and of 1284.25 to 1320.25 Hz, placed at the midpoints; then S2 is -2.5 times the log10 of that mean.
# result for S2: 0.09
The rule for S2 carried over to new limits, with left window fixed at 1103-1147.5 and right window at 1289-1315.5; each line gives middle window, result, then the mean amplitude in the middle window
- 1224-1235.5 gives 0.104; 216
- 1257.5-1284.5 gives -0.033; 243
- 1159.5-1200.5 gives 0.471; 155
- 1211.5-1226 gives -0.034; 246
